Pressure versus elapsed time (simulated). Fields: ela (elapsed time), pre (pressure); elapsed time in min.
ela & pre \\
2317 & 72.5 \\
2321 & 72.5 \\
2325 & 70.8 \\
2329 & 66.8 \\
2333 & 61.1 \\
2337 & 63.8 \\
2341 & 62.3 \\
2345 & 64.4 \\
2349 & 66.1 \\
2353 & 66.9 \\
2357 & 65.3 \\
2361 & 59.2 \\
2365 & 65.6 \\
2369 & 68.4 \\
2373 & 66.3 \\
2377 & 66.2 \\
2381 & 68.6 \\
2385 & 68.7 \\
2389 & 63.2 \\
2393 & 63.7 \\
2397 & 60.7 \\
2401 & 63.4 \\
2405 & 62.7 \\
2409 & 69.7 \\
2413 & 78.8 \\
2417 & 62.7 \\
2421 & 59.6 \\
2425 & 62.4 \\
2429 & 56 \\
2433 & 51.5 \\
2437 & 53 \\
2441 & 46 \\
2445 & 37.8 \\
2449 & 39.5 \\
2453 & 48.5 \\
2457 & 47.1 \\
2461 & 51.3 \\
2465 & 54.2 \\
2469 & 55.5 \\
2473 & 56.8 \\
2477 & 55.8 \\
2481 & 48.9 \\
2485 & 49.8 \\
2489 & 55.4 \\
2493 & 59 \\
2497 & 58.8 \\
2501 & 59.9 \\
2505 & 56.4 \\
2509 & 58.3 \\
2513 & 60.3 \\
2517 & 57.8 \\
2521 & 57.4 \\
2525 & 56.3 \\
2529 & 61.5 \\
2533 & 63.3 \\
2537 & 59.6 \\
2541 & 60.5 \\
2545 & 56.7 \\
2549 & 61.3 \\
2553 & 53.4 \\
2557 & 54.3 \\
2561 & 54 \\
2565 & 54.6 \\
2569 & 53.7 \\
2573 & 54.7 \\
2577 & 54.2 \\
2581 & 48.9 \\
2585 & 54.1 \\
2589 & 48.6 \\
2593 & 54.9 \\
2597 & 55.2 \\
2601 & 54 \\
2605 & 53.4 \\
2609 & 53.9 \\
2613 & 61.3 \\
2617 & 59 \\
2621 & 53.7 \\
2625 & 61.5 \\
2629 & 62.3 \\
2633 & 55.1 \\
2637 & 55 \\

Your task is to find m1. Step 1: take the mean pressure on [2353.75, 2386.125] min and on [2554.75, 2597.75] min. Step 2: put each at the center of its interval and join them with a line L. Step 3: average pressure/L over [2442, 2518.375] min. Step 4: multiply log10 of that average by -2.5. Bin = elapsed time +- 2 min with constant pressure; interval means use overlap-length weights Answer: 0.12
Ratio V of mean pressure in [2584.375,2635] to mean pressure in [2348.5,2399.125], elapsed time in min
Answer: 0.9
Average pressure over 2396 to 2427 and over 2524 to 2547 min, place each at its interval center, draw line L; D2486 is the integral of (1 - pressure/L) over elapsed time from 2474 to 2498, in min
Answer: 2.9 min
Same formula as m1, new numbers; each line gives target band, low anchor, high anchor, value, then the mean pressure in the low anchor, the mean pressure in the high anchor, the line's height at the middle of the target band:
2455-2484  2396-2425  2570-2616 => 0.17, 65.3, 54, 61.7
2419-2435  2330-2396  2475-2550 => 0.08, 65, 57.7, 61.8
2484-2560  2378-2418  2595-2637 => 0.05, 66.3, 56.8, 60.9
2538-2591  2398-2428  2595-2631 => 0.09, 65.1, 57.1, 59.1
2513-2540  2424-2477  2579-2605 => -0.15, 50.7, 52.7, 51.8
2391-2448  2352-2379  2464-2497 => 0.03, 65.4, 54.7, 60.4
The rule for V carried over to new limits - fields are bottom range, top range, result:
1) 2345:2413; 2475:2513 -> 0.85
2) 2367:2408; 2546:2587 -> 0.83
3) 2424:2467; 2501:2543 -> 1.20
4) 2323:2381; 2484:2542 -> 0.89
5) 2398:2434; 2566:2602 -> 0.84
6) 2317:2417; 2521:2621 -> 0.85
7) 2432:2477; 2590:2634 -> 1.14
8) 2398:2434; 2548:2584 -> 0.86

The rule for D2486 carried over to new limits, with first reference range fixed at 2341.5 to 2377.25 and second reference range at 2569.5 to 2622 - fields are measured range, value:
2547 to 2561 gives 0.06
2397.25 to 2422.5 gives -1.22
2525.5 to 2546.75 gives -1.13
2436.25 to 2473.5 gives 7.50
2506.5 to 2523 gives -0.10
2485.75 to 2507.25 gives 0.53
